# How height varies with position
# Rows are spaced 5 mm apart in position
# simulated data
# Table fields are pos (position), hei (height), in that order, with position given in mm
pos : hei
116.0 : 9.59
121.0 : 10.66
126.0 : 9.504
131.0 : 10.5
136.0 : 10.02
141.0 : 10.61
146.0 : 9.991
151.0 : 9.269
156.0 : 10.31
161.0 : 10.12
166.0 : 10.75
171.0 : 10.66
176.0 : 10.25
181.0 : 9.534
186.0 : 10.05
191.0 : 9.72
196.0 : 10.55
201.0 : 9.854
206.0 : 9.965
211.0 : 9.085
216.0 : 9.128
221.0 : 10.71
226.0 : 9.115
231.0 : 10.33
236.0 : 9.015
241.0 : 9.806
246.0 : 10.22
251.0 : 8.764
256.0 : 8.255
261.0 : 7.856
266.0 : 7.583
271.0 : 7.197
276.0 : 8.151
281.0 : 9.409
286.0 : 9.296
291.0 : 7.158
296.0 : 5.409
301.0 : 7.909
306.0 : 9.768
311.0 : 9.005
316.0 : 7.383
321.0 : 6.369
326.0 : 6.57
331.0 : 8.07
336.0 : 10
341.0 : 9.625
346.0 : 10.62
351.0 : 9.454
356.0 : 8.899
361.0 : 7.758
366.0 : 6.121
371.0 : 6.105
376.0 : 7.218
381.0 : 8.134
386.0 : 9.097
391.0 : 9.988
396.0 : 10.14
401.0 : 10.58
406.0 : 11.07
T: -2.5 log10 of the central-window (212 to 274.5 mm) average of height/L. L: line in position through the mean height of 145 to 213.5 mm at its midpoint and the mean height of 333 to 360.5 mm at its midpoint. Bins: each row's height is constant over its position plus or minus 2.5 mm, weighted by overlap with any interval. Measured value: 0.098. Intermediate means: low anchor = 10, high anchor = 9.55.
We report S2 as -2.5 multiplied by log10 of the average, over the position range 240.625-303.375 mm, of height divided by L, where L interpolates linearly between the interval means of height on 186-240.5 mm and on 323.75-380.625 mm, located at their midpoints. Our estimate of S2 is 0.12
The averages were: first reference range 9.76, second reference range 8.23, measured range 8.18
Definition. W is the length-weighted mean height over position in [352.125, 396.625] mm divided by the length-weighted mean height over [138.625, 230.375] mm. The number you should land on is 0.8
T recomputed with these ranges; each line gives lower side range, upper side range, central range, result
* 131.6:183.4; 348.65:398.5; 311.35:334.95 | 0.17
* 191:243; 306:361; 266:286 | 0.11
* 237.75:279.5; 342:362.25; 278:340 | 0.11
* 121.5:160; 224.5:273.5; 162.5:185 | -0.06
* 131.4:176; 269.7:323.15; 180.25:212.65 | -0.03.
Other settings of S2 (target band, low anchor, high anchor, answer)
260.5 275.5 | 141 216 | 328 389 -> 0.21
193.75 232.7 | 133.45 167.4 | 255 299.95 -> -0.10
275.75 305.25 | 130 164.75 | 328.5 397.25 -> 0.15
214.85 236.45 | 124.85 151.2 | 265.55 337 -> -0.10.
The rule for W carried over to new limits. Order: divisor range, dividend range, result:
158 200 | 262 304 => 0.76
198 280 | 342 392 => 0.92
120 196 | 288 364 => 0.82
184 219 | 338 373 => 0.86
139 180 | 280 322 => 0.78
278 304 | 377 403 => 1.20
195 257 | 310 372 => 0.85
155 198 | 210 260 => 0.92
